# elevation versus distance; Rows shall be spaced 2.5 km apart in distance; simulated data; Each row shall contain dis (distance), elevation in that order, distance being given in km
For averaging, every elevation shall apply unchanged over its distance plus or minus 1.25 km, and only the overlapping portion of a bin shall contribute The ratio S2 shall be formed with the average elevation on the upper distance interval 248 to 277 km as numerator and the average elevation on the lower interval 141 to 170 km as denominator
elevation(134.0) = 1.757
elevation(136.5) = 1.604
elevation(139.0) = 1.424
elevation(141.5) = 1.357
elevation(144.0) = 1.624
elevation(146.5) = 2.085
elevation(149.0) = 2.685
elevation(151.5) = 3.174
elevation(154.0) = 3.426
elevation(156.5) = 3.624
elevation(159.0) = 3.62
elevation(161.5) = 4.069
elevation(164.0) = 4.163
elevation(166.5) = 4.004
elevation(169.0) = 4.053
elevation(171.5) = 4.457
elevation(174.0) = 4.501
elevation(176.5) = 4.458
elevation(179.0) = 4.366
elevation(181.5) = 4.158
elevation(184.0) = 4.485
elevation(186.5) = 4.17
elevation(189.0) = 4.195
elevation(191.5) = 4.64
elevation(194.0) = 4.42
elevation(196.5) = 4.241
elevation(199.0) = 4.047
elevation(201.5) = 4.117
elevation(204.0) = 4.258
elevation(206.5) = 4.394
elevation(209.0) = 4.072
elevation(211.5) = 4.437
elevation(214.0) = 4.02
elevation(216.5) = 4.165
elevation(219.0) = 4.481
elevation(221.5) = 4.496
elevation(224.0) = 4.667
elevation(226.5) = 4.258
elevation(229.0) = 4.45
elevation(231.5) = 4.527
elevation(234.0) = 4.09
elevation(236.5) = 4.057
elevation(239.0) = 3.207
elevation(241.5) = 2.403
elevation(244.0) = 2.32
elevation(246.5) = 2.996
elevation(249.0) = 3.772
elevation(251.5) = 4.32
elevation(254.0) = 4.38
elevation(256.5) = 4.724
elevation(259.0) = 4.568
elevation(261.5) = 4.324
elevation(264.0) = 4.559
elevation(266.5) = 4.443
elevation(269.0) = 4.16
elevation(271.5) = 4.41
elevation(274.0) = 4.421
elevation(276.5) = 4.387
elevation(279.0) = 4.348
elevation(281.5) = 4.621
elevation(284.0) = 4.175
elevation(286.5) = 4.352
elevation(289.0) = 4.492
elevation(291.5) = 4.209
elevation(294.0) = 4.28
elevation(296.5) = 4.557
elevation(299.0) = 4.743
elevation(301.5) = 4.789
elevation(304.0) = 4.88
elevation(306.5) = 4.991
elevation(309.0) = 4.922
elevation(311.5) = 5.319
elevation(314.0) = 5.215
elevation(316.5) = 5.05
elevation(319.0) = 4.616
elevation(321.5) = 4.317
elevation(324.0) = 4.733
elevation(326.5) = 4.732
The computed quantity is 1.4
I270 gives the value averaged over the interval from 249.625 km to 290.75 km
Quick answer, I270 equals 4.41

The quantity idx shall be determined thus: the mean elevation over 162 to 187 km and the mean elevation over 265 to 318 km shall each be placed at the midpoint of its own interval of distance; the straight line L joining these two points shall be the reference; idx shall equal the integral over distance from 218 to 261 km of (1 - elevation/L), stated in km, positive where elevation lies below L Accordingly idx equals 4.6 km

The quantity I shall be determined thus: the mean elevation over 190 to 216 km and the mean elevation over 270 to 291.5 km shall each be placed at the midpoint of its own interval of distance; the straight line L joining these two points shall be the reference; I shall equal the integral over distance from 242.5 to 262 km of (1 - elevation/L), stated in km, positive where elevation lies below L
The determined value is 2.03 km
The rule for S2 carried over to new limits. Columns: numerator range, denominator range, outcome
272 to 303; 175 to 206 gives 1.03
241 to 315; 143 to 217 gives 1.10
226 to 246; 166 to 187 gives 0.84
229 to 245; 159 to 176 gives 0.85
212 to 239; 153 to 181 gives 1.05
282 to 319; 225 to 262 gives 1.21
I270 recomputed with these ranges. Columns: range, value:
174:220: 4.29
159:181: 4.22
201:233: 4.34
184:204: 4.28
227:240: 4.09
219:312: 4.28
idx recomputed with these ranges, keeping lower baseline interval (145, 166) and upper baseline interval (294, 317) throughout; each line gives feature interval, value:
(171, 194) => -4.7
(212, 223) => -0.9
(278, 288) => 0.6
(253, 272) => 0.0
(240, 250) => 3.3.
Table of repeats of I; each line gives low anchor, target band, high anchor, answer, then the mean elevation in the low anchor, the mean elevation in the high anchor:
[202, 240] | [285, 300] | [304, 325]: 1.0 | 4.24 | 4.9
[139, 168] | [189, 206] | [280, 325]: -3.8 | 3.01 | 4.68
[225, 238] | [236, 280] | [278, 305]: 3.9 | 4.26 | 4.49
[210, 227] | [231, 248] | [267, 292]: 4.0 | 4.36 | 4.36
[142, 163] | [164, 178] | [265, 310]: -4.7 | 2.99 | 4.51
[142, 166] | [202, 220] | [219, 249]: -3.2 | 3.13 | 3.8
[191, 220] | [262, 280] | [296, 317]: 1.2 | 4.26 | 4.95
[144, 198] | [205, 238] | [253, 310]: -1.0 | 3.9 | 4.51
